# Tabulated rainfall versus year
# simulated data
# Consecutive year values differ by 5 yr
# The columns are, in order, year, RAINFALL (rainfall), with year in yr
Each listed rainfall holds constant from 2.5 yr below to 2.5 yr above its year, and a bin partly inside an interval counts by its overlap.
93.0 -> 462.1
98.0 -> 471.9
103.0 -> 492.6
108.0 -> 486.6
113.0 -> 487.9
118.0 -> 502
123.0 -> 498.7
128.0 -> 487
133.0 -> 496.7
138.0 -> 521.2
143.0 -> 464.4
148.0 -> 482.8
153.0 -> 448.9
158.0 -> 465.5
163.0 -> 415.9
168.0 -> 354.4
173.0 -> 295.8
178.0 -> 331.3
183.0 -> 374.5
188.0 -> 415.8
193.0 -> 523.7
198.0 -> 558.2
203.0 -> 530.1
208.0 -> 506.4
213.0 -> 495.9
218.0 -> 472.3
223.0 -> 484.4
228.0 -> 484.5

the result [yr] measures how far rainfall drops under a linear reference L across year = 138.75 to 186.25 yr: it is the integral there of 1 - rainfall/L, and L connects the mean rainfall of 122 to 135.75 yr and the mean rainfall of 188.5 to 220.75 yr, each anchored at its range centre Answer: 8.7 yr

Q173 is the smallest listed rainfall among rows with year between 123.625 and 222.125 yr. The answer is 295.8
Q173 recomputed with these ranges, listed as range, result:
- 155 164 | 415.9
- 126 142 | 487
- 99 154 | 448.9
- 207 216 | 495.9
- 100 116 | 486.6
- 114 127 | 498.7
